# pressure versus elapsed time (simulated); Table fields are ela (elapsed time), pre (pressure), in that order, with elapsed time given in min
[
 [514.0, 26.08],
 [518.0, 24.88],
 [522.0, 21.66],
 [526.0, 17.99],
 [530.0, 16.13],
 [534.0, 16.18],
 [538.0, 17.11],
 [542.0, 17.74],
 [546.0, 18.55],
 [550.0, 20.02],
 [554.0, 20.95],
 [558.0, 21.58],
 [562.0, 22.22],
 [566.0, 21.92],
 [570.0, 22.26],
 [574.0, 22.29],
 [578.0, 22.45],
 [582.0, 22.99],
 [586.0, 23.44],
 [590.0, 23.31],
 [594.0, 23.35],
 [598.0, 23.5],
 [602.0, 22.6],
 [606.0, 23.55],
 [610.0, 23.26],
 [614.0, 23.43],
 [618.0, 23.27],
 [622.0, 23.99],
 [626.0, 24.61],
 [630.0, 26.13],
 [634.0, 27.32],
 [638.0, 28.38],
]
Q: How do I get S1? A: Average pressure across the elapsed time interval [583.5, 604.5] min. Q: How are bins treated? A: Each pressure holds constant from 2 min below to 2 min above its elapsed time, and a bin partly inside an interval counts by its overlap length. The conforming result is 23.2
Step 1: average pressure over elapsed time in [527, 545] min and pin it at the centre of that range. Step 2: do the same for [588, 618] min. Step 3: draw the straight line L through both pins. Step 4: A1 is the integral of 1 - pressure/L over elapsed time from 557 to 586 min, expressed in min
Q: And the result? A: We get -2.9 min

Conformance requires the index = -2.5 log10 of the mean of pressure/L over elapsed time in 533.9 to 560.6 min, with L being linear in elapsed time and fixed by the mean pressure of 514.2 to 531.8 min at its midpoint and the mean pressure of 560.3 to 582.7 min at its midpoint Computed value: 0.13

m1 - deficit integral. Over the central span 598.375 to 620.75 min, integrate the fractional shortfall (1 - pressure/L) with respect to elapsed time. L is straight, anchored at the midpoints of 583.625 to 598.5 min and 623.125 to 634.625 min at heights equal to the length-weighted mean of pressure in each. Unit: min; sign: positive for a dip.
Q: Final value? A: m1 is 1.14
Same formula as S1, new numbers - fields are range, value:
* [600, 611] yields 23.1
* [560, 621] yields 22.9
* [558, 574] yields 22.1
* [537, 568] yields 20.1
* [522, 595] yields 20.6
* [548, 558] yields 20.7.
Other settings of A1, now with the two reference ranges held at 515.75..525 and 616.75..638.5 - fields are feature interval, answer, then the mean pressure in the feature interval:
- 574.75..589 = 0.83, 22.9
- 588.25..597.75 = 0.49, 23.4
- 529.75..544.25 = 3.94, 16.9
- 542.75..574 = 3.60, 21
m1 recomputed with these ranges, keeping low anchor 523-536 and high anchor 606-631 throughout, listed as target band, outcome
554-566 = -1.39 min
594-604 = -0.29 min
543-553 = -0.39 min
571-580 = -0.74 min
